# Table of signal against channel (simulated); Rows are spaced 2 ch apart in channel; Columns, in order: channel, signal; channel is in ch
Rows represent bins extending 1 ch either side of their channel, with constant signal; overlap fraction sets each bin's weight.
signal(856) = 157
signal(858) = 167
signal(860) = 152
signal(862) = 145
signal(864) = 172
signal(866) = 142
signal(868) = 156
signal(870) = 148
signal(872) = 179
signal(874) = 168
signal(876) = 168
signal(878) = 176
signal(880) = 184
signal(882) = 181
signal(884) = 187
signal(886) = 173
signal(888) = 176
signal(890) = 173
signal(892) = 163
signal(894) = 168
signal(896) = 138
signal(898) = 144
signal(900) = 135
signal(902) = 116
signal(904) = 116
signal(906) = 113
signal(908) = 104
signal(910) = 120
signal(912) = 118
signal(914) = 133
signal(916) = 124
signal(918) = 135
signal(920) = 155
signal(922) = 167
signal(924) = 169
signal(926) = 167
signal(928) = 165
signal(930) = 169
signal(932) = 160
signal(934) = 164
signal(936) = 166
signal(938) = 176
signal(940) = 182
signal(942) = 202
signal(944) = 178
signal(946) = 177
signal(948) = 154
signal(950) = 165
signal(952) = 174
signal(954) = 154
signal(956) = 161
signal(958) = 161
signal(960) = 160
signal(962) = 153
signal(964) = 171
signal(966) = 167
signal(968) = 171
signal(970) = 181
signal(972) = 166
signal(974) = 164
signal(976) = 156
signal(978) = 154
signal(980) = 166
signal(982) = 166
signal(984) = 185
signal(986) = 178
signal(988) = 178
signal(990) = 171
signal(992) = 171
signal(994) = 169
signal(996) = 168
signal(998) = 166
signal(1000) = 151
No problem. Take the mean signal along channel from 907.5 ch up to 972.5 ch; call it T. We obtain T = 160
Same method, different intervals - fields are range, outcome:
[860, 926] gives 152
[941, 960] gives 169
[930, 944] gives 175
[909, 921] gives 131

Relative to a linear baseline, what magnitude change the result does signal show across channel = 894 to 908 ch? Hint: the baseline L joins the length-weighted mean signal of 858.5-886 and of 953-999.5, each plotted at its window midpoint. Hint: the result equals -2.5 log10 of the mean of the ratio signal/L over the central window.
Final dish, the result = 0.28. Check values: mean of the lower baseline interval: 166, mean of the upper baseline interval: 167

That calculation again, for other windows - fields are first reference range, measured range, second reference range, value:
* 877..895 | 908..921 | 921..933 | 0.30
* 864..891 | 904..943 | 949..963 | 0.09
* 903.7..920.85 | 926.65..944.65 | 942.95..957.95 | -0.16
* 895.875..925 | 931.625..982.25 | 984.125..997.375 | -0.08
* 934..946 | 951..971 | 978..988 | 0.07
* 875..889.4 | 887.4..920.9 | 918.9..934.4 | 0.25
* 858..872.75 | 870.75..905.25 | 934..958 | 0.00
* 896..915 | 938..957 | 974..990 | -0.16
